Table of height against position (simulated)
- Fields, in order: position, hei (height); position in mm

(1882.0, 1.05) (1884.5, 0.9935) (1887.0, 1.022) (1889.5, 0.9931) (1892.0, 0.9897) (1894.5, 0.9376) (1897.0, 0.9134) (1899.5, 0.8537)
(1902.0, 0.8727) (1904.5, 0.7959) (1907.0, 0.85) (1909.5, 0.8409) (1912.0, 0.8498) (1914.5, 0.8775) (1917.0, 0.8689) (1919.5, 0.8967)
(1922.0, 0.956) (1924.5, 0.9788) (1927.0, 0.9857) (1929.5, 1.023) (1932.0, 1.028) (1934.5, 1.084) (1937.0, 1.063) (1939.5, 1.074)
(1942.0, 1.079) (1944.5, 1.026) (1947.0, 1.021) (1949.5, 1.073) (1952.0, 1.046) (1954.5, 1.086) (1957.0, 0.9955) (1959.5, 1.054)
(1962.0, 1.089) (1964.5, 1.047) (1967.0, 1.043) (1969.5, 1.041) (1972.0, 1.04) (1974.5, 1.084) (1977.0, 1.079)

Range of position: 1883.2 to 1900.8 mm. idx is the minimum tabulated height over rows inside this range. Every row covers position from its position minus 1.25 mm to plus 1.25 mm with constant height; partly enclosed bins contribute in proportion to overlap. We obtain 0.8537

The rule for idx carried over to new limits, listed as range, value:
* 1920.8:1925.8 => 0.956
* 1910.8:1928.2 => 0.8498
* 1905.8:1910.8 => 0.8409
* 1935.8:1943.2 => 1.063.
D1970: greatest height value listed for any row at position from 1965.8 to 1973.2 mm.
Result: 1.043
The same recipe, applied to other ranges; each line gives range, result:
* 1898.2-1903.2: 0.8727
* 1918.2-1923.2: 0.956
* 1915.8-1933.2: 1.028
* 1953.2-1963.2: 1.089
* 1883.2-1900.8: 1.022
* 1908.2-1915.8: 0.8775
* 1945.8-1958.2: 1.086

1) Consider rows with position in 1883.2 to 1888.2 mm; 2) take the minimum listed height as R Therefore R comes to 0.9935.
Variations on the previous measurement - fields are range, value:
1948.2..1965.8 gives 0.9955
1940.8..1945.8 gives 1.026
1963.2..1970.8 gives 1.041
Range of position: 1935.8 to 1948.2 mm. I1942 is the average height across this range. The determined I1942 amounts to 1.05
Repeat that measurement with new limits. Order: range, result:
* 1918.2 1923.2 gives 0.925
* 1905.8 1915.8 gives 0.855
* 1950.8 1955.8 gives 1.07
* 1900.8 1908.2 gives 0.839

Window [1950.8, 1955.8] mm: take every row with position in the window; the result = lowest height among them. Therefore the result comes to 1.046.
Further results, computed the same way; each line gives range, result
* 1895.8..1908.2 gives 0.7959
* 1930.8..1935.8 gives 1.028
